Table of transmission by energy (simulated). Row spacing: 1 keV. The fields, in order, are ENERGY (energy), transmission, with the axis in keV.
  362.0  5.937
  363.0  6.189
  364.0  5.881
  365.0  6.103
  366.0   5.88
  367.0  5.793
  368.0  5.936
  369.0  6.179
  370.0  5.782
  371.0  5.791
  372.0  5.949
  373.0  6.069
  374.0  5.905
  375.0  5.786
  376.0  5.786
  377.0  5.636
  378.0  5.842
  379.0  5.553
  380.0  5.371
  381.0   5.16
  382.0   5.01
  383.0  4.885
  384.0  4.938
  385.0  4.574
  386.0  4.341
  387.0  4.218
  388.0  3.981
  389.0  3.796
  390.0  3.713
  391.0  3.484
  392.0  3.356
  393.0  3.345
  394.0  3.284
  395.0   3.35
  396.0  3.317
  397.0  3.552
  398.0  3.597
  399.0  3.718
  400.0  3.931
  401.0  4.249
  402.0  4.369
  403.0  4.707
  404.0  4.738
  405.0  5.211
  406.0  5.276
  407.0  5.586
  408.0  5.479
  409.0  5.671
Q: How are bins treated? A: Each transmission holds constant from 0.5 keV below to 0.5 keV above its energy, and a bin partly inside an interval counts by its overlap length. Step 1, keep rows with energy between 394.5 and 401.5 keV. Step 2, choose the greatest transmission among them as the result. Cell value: 4.249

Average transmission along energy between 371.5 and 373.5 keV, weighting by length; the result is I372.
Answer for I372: 6.01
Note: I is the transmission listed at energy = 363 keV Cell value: 6.189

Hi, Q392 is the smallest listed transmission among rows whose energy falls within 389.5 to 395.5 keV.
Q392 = 3.284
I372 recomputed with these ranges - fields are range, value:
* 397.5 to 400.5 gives 3.75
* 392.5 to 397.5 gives 3.37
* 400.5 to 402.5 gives 4.31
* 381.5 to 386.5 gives 4.75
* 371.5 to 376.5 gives 5.9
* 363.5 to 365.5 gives 5.99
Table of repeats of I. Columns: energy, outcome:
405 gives 5.211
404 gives 4.738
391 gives 3.484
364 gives 5.881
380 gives 5.371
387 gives 4.218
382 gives 5.01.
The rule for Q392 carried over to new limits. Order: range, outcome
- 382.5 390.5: 3.713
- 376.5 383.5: 4.885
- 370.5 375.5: 5.786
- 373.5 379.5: 5.553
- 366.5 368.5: 5.793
